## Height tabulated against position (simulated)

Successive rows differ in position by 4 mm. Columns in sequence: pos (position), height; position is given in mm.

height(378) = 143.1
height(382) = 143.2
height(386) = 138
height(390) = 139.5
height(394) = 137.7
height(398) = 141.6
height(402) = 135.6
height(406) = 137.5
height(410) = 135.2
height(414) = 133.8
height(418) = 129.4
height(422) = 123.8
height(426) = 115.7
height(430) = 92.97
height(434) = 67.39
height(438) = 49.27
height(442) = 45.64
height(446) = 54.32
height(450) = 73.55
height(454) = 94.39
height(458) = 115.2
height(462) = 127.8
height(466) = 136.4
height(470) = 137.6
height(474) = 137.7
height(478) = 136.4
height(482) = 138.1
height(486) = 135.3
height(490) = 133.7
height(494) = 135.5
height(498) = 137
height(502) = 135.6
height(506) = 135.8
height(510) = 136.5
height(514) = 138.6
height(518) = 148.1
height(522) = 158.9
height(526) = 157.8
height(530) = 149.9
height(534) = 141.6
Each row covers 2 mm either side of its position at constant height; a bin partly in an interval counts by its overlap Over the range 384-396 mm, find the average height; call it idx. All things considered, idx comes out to 138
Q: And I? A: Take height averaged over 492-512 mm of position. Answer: 136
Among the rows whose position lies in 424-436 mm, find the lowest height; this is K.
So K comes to 67.39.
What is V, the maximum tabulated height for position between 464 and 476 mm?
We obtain 137.7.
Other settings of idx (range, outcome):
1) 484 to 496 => 135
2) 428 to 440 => 69.9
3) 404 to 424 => 132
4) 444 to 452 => 63.9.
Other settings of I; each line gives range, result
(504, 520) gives 140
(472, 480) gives 137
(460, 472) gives 134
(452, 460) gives 105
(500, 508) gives 136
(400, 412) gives 136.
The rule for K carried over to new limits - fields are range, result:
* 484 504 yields 133.7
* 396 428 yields 115.7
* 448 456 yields 73.55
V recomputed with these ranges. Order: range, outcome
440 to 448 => 54.32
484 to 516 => 138.6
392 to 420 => 141.6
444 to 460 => 115.2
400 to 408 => 137.5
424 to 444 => 115.7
